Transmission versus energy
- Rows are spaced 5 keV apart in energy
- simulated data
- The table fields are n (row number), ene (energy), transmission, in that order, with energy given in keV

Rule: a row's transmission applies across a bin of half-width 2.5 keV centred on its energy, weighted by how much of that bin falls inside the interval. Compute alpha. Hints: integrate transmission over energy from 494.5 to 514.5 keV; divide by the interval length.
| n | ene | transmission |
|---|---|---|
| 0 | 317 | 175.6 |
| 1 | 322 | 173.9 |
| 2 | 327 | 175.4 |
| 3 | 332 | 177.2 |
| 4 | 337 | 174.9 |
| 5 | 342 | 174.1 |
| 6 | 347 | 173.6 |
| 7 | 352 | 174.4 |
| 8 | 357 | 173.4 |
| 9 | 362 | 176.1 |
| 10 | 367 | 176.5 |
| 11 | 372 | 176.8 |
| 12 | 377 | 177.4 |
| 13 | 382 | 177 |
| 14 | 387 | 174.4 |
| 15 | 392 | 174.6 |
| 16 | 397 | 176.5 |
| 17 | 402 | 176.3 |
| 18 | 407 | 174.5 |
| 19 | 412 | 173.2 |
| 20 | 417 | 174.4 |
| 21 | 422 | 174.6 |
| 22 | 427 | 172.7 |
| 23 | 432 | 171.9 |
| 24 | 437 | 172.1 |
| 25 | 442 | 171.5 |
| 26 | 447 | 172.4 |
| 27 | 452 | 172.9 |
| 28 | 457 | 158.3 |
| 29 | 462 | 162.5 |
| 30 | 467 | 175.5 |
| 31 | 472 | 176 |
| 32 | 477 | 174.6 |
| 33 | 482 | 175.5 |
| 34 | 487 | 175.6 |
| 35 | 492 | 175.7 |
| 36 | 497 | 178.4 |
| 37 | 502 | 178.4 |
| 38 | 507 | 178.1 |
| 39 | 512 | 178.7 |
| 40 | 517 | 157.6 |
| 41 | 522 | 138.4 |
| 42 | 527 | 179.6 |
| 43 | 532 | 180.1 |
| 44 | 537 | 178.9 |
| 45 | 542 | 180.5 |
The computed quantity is 178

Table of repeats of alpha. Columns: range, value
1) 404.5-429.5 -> 174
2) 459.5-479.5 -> 172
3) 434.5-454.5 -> 172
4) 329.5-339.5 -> 176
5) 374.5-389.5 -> 176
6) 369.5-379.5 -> 177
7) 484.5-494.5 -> 176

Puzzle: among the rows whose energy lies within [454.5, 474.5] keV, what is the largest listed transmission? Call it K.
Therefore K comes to 176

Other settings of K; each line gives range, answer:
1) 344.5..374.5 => 176.8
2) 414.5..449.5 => 174.6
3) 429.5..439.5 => 172.1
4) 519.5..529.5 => 179.6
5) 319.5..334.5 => 177.2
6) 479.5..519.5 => 178.7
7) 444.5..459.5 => 172.9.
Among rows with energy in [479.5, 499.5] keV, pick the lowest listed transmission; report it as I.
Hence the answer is 175.5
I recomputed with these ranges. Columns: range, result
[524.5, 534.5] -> 179.6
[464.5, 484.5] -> 174.6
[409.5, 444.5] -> 171.5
